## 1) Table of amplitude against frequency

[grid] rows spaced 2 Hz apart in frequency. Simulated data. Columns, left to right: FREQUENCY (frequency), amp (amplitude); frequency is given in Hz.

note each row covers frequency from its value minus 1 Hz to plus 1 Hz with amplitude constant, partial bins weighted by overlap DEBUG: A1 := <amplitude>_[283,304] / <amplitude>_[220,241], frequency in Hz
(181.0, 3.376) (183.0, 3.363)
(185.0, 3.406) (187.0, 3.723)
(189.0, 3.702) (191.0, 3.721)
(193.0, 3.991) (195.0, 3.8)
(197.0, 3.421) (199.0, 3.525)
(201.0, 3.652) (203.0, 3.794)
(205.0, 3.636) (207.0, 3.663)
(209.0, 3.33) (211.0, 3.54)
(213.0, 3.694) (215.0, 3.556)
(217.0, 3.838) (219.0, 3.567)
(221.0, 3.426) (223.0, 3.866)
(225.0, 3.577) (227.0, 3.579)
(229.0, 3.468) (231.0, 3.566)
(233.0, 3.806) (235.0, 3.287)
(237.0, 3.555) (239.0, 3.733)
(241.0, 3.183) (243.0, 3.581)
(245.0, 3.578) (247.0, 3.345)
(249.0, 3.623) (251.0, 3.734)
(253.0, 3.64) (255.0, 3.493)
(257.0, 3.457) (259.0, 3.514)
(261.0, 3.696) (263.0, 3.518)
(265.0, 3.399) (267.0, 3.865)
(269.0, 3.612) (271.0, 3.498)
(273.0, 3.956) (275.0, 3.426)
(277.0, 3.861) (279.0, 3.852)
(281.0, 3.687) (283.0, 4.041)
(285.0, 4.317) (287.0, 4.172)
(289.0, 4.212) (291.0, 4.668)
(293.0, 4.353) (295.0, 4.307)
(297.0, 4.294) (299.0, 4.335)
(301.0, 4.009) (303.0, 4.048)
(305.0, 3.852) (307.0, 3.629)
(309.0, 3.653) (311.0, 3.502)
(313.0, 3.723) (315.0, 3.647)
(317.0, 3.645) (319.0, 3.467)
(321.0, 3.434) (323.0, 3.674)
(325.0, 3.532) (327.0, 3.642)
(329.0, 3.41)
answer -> 1.19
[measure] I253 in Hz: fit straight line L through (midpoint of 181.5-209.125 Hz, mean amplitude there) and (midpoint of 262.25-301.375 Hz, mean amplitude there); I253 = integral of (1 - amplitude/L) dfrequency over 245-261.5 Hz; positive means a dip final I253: 1.28 Hz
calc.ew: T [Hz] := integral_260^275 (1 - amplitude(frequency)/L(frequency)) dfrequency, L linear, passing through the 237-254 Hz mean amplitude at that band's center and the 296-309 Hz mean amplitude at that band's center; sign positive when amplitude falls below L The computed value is 0.4 Hz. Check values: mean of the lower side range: 3.55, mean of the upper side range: 4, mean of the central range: 3.63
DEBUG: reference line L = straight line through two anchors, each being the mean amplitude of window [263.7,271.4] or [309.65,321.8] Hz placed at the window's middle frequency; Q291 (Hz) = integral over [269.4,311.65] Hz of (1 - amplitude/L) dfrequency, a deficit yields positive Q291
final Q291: -4.7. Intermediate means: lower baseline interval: 3.6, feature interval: 3.98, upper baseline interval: 3.57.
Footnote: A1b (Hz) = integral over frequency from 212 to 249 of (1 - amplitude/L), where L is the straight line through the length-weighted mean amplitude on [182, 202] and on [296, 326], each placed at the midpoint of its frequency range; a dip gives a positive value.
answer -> 1.05 Hz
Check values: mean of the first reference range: 3.63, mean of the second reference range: 3.76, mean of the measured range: 3.57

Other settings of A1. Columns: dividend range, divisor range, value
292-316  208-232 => 1.10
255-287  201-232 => 1.03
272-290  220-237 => 1.11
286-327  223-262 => 1.10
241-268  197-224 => 0.98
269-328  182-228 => 1.07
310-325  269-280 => 0.97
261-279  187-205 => 0.99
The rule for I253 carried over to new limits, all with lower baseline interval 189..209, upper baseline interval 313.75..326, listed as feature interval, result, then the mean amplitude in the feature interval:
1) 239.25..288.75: -0.84 Hz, 3.68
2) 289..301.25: -2.55 Hz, 4.34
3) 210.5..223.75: 0.06 Hz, 3.64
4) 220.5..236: 0.30 Hz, 3.58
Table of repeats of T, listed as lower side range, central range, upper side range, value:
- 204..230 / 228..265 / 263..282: 1.0 Hz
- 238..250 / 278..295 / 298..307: -1.3 Hz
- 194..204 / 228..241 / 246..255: 0.2 Hz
